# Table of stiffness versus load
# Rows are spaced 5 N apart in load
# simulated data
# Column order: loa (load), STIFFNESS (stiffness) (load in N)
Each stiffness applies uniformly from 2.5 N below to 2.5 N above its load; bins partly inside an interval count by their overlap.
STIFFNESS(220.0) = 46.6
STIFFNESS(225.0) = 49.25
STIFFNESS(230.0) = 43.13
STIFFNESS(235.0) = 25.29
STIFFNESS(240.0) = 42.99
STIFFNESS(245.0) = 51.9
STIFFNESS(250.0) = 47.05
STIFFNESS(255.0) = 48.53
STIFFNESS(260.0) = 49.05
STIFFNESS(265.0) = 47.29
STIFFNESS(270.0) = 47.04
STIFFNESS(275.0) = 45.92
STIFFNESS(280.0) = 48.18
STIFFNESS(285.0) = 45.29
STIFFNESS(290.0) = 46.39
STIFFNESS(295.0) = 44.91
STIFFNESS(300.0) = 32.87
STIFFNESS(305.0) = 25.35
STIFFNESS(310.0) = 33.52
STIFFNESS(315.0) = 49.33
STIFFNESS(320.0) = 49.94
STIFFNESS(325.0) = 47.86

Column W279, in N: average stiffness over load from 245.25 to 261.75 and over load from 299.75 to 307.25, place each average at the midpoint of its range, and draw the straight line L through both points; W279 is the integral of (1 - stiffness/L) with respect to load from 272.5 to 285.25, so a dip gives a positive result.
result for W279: -2.9 N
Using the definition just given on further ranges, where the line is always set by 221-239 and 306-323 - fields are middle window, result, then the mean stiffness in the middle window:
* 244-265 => -4.02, 48.7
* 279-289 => -1.12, 46.5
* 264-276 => -1.58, 46.8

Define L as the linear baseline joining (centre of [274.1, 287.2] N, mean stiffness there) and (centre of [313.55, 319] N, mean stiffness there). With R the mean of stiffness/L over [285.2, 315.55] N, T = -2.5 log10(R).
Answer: 0.241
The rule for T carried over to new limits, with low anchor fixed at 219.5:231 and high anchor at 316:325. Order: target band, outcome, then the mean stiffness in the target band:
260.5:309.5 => 0.14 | 42.5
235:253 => 0.07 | 44.3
